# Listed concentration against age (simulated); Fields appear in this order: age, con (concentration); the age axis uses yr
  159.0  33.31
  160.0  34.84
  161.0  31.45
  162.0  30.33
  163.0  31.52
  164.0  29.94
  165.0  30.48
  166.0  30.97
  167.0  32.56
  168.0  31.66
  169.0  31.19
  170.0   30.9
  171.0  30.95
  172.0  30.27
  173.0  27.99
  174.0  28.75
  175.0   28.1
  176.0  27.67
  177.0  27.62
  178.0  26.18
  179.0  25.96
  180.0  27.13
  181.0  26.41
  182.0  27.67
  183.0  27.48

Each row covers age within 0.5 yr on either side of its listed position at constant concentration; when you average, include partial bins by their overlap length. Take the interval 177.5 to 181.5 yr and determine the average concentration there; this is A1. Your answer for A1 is 26.4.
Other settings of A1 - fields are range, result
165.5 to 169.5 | 31.6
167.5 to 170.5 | 31.2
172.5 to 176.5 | 28.1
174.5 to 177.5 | 27.8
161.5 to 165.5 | 30.6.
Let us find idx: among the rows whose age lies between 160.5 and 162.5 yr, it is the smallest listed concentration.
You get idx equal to 30.33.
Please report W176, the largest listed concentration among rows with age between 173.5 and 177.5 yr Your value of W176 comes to 28.75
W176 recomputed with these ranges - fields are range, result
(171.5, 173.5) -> 30.27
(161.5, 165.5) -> 31.52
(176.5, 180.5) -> 27.62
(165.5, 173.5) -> 32.56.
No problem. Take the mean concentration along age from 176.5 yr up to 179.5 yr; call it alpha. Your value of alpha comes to 26.6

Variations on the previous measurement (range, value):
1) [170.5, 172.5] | 30.6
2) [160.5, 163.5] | 31.1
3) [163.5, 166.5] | 30.5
